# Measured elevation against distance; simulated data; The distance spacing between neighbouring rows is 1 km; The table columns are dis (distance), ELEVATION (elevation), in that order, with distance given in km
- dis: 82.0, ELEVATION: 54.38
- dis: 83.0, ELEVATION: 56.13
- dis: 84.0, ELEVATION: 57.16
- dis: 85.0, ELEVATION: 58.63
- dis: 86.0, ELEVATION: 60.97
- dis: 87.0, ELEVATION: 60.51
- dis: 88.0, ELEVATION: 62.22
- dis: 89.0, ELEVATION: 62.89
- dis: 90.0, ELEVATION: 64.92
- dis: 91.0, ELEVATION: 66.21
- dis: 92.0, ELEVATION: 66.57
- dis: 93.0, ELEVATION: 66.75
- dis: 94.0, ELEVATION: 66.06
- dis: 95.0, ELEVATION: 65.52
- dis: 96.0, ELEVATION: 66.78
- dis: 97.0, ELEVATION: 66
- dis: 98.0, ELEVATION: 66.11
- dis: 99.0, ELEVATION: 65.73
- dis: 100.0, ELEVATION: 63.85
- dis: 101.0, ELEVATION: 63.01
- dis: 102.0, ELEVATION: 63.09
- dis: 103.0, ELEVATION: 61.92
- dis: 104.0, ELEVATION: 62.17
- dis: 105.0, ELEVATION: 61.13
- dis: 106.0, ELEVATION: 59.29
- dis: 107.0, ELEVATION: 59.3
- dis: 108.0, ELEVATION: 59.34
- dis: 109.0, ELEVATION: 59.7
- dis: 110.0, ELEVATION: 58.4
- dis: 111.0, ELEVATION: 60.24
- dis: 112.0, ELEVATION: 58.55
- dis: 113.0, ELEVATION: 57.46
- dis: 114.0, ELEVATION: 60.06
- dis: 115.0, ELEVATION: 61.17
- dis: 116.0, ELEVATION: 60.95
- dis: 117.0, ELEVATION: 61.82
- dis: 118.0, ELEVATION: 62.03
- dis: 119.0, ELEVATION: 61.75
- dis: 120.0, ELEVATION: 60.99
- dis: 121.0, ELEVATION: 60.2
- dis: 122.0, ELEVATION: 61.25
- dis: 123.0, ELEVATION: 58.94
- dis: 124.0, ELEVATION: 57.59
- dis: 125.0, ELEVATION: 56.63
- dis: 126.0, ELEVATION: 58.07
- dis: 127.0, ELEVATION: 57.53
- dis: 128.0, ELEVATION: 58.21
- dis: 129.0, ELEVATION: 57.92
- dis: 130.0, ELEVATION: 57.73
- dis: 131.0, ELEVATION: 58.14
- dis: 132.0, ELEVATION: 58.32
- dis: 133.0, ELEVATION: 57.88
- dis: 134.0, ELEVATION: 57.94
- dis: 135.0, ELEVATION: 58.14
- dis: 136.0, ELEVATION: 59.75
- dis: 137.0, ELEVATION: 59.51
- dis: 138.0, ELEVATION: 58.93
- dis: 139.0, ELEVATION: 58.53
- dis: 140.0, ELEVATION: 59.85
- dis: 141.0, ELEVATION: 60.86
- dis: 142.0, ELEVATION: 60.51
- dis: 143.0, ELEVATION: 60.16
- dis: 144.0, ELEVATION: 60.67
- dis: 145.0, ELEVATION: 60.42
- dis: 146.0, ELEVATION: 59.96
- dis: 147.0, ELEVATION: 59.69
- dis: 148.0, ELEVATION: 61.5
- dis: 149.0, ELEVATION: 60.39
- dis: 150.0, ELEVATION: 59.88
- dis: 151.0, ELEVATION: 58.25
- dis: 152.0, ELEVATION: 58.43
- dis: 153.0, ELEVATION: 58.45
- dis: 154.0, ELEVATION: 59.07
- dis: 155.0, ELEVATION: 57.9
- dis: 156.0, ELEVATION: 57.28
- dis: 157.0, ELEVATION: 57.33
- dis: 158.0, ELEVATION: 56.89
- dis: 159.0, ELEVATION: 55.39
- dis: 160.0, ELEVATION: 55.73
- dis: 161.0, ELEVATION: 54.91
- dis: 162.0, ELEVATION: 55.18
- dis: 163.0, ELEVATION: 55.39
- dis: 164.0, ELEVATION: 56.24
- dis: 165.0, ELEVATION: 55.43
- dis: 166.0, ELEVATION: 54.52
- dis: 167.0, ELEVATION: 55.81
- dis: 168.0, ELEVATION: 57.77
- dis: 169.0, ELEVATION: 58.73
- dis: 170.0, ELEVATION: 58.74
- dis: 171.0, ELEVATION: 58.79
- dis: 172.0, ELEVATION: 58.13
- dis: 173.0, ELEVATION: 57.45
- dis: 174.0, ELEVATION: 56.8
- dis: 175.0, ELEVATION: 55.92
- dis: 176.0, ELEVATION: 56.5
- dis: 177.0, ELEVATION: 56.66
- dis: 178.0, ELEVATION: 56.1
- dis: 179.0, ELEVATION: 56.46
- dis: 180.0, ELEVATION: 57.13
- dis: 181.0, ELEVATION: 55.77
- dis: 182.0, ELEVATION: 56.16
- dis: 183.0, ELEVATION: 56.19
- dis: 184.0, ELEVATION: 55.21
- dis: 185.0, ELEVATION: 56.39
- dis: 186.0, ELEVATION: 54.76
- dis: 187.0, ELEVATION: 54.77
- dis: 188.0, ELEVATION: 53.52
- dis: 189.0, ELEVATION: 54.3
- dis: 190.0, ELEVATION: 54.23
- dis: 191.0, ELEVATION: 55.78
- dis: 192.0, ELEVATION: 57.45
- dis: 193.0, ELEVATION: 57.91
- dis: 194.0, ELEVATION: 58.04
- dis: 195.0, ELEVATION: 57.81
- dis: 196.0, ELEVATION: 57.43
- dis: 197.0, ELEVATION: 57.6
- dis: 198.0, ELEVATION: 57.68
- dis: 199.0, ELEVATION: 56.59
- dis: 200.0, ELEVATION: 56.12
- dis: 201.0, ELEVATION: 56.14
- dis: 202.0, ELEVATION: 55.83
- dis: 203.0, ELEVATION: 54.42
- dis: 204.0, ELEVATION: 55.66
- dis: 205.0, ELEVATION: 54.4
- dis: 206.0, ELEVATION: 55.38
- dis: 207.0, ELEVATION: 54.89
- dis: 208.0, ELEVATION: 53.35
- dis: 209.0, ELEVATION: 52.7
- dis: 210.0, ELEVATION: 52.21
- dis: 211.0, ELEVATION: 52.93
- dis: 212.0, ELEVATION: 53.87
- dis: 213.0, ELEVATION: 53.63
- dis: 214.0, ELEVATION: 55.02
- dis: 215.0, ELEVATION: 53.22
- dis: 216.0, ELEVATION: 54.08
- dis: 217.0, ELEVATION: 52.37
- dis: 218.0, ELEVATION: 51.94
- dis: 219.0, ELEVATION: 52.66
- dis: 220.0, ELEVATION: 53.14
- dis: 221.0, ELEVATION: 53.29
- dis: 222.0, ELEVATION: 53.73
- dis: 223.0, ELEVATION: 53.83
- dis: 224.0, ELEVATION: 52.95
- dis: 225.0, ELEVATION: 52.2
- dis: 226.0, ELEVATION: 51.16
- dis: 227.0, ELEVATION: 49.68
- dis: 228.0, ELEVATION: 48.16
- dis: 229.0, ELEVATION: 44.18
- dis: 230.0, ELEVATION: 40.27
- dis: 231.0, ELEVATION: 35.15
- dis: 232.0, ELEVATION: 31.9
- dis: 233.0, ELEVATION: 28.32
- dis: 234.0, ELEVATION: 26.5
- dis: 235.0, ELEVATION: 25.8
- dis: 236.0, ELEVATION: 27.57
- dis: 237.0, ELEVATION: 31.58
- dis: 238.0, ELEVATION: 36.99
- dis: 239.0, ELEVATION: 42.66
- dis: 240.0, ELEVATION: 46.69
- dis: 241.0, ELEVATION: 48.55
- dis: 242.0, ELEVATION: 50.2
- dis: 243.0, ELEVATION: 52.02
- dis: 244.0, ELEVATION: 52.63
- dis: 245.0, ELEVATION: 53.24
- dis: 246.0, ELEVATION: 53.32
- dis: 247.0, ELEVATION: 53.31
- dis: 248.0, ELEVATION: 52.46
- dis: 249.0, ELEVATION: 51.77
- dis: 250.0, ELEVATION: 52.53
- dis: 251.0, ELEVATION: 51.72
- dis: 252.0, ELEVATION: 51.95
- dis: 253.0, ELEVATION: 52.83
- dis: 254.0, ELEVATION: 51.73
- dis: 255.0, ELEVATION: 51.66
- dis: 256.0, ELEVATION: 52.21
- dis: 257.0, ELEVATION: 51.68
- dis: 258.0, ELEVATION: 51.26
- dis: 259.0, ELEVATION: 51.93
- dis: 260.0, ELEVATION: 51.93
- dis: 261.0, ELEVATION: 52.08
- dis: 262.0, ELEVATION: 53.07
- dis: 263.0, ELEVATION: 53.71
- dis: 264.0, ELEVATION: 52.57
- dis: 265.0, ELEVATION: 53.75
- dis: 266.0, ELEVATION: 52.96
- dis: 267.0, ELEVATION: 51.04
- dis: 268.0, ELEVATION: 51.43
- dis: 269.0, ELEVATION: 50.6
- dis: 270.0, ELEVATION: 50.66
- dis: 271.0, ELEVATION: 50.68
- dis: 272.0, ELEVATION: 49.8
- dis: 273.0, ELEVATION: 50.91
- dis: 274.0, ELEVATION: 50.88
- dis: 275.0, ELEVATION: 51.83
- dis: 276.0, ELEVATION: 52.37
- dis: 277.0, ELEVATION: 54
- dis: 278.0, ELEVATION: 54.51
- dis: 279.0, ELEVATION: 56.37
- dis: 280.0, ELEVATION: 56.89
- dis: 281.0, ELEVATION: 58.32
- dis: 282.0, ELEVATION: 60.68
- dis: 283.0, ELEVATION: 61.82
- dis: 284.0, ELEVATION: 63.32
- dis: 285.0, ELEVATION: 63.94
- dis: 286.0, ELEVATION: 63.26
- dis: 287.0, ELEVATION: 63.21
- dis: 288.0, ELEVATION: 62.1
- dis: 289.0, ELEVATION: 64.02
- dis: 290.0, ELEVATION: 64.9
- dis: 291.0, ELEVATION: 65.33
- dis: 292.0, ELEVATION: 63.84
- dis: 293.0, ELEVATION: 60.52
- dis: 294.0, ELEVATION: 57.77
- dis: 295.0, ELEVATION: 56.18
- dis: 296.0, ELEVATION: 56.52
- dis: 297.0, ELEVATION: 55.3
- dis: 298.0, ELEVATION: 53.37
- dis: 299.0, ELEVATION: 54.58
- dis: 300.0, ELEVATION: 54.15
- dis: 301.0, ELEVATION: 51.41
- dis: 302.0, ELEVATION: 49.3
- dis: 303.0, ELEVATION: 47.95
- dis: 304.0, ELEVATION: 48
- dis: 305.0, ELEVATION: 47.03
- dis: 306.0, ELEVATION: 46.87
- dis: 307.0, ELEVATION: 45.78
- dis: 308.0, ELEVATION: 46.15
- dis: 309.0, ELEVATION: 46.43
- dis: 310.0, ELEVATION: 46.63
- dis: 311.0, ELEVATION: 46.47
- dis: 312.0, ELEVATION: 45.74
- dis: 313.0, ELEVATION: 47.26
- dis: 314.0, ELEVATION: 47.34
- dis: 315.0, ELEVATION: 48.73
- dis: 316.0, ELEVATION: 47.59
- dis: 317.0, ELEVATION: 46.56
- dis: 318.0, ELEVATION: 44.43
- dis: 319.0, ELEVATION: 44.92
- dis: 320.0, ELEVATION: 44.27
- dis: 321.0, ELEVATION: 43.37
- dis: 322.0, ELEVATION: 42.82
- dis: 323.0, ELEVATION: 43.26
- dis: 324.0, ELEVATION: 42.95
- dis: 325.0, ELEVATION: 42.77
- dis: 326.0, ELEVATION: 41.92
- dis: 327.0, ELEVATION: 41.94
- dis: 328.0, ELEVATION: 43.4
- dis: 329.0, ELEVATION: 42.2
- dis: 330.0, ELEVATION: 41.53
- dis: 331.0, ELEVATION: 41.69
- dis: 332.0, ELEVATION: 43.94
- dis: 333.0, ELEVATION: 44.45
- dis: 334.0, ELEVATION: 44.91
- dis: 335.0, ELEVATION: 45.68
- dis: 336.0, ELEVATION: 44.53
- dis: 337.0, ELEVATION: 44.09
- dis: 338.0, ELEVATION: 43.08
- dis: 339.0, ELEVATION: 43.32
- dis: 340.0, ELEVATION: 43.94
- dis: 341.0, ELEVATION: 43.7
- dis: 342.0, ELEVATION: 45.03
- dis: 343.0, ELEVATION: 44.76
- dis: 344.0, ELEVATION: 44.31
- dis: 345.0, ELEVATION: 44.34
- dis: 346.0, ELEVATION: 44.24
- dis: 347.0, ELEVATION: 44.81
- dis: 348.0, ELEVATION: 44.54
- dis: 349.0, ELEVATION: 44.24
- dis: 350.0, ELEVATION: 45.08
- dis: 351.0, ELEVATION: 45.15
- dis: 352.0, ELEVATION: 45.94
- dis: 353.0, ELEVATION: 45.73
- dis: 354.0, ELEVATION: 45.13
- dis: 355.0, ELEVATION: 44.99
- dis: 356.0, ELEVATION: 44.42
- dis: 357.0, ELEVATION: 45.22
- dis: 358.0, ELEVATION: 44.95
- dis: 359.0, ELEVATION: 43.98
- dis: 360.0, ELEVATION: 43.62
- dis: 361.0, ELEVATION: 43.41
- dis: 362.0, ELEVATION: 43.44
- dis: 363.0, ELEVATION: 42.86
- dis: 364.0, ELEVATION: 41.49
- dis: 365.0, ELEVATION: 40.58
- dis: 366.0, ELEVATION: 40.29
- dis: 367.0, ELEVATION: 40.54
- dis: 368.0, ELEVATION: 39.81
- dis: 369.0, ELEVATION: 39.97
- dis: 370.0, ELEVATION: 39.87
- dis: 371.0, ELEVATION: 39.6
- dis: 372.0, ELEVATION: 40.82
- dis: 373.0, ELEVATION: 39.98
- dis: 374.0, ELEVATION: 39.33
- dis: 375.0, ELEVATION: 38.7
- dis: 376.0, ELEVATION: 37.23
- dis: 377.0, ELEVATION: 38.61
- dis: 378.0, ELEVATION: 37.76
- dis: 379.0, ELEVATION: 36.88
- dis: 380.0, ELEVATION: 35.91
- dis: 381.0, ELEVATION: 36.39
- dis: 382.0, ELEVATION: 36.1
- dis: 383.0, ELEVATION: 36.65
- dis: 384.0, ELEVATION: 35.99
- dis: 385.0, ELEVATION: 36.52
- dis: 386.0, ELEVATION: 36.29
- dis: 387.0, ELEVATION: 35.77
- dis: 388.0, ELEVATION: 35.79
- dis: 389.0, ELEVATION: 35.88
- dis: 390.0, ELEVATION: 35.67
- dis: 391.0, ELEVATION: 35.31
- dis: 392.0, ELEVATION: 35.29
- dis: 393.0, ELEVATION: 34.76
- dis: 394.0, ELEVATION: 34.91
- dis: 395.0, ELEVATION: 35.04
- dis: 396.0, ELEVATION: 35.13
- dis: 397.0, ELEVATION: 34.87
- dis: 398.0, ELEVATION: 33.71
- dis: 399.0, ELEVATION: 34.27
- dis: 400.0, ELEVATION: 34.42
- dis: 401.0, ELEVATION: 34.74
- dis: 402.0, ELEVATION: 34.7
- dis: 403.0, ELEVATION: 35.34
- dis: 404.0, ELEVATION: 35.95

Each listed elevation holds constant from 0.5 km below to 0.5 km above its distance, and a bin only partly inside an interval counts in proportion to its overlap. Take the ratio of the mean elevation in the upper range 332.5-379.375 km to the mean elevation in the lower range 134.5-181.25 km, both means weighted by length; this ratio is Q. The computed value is 0.7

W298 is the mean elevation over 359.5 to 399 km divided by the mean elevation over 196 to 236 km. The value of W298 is 0.76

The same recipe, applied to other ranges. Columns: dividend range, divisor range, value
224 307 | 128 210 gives 0.90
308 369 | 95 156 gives 0.73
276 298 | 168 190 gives 1.06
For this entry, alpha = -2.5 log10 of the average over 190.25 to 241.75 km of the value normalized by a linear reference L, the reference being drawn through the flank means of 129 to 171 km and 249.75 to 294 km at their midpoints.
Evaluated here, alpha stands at 0.14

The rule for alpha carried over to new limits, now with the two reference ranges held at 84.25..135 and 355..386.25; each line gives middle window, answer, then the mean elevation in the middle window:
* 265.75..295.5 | -0.21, 57.2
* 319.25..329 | 0.02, 43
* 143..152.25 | -0.04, 60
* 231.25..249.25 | 0.19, 42.3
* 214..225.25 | -0.02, 53.1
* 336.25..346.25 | -0.04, 44.1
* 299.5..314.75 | -0.06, 47.8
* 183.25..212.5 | -0.03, 55.4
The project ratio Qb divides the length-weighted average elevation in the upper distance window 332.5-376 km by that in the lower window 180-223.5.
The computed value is 0.79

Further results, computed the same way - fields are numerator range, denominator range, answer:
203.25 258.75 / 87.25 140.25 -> 0.80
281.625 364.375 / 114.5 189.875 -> 0.83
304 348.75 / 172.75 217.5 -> 0.81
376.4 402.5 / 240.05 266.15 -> 0.68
